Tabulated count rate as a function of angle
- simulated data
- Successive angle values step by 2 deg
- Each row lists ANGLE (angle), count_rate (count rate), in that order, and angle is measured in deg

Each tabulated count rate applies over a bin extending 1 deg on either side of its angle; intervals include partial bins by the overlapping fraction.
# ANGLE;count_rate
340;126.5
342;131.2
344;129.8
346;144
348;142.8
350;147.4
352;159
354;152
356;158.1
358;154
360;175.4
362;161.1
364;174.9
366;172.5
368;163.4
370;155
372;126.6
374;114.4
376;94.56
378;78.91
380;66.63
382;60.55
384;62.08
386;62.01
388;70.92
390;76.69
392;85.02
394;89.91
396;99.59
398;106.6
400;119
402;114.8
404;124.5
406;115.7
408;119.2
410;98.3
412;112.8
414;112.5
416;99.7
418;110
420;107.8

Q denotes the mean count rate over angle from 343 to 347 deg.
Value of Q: 137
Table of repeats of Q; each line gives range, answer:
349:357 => 154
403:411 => 114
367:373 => 148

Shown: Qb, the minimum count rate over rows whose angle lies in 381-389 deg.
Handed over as 60.55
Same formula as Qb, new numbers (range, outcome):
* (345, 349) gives 142.8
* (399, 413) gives 98.3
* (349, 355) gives 147.4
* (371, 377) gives 94.56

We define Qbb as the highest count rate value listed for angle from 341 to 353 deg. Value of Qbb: 159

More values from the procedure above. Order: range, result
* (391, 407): 124.5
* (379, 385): 66.63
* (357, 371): 175.4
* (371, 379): 126.6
